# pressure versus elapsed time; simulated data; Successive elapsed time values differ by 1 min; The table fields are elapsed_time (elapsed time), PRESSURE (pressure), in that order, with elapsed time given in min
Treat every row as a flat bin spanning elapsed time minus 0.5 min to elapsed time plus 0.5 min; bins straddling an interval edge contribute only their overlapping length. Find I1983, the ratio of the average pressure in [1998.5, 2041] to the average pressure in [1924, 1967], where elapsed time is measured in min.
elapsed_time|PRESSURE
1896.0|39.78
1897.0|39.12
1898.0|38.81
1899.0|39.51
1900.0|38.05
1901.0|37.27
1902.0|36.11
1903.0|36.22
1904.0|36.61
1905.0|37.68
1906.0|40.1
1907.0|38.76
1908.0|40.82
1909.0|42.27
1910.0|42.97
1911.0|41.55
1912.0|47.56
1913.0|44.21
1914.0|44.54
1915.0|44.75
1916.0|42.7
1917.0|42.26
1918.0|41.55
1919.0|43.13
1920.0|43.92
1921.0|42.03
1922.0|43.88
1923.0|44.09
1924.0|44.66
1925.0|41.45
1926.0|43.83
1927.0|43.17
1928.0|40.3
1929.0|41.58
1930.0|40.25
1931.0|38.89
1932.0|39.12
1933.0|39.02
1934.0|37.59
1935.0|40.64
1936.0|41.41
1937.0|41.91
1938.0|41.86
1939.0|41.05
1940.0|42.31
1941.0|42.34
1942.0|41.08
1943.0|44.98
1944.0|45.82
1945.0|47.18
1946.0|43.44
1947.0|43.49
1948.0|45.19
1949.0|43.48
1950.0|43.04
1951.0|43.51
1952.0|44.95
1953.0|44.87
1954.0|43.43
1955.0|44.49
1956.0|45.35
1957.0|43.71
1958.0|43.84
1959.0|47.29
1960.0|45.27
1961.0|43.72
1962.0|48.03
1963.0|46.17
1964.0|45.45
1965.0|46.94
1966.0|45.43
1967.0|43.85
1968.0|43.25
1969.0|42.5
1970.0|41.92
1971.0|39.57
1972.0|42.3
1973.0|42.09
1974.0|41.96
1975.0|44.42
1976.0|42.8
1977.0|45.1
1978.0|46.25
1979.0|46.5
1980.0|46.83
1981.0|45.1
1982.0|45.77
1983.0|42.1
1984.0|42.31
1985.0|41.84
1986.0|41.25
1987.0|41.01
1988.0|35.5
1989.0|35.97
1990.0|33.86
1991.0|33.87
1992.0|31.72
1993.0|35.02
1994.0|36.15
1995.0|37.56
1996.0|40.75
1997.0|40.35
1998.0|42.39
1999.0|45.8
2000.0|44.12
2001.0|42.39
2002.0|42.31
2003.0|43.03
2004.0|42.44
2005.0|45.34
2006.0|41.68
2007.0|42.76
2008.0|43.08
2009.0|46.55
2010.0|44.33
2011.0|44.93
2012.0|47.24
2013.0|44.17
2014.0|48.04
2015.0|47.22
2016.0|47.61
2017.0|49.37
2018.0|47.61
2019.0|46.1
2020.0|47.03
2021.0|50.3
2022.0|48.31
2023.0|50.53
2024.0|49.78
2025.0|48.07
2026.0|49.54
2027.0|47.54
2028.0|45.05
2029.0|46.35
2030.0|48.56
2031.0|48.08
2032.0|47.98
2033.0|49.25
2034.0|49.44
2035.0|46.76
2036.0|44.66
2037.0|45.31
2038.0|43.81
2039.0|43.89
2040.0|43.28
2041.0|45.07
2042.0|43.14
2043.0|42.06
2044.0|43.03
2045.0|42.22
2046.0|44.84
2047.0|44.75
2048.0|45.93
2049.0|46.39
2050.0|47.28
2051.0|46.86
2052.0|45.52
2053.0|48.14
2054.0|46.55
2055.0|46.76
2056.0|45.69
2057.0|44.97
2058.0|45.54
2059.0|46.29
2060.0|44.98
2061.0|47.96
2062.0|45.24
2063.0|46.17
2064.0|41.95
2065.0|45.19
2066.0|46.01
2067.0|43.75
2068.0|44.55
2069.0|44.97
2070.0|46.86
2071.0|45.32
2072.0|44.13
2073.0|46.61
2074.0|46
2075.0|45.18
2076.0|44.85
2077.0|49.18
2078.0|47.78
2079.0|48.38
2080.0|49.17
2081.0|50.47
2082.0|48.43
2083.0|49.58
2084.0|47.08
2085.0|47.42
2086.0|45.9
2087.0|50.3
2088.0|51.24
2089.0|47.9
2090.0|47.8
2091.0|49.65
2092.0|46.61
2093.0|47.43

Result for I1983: 1.07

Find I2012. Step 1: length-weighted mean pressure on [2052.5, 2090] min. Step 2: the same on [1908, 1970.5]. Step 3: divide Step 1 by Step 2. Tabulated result 1.08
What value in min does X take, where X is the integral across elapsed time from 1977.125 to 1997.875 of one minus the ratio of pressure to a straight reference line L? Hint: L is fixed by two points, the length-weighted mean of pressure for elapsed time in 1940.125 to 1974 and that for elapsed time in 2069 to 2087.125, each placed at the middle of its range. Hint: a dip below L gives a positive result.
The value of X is 2.2 min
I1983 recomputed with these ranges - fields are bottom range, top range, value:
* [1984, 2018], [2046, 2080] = 1.10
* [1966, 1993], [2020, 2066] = 1.11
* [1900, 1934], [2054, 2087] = 1.12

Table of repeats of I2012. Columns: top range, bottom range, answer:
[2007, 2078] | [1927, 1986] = 1.06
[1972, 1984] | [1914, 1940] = 1.06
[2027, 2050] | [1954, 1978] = 1.03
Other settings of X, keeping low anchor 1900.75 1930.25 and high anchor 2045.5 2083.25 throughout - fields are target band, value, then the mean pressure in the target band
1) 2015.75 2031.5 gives -1.1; 48.1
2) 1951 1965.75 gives -0.7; 45.2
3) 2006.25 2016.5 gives -0.2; 45.5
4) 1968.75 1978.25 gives 0.1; 42.8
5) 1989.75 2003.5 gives 1.5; 39.3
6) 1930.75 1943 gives 0.5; 40.8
